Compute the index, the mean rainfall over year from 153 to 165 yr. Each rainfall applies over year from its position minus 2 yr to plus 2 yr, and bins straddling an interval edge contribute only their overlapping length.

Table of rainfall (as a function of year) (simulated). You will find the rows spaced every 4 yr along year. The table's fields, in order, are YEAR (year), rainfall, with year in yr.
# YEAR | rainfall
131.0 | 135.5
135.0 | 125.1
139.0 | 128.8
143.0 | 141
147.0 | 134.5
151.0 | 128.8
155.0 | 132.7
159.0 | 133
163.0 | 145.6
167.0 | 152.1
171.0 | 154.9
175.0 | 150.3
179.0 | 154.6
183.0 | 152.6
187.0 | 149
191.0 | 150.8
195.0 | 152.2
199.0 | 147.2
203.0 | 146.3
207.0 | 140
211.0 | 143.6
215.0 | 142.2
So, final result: 137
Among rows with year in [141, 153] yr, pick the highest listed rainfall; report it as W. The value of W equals 141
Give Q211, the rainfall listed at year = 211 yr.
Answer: 143.6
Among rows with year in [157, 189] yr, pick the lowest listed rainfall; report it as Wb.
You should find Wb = 133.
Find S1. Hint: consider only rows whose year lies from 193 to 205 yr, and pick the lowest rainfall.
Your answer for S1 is 146.3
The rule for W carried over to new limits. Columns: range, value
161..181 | 154.9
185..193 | 150.8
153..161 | 133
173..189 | 154.6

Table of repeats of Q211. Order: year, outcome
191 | 150.8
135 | 125.1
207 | 140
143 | 141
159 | 133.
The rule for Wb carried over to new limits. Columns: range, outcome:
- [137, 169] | 128.8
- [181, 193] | 149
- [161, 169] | 145.6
